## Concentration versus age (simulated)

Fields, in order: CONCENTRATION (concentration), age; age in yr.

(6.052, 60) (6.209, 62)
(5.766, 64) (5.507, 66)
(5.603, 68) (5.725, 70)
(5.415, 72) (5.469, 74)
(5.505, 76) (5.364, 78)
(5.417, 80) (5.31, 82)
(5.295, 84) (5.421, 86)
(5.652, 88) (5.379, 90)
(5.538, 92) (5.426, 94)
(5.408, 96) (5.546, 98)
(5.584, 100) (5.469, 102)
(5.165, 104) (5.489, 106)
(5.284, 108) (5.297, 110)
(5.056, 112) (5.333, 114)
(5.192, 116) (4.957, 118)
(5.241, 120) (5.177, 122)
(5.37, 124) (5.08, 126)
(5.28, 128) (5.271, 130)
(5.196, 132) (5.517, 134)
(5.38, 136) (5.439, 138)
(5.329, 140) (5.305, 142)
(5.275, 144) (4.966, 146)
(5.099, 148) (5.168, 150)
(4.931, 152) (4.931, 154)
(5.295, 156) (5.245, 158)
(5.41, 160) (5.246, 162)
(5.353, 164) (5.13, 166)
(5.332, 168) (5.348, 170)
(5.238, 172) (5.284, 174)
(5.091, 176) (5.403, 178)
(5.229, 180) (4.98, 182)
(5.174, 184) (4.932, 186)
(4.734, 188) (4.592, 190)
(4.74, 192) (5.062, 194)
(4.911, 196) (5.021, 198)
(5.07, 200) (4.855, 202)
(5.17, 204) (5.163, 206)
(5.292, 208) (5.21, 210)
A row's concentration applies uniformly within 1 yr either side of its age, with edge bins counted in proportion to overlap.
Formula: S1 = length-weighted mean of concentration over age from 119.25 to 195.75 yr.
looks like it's 5.18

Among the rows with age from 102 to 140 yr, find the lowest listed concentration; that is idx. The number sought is 4.957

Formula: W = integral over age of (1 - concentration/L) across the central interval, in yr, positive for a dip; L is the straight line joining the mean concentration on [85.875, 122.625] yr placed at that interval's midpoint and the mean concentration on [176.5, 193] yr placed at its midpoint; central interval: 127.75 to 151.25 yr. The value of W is -0.4 yr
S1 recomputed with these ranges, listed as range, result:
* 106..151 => 5.24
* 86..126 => 5.34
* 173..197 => 5.01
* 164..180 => 5.26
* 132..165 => 5.24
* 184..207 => 4.94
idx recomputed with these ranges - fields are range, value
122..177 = 4.931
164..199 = 4.592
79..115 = 5.056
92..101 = 5.408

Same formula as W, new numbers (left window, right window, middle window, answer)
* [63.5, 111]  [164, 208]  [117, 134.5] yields 0.3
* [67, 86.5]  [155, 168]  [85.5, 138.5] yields 0.5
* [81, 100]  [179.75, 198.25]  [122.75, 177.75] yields -1.2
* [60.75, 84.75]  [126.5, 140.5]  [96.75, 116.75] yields 0.3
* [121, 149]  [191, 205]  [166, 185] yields -0.6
